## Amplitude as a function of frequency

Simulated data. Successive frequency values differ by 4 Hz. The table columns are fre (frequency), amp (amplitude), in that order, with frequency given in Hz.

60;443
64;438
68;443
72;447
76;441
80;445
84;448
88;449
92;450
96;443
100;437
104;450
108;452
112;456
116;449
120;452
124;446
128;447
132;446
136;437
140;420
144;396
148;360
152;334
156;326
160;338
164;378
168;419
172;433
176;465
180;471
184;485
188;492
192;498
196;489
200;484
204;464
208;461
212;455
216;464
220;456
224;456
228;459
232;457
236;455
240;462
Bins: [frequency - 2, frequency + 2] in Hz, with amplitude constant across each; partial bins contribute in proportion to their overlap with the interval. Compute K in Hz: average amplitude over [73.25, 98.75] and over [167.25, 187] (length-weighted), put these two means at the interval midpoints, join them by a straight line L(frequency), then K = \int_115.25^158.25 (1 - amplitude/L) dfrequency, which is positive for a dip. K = 4.2 Hz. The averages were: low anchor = 446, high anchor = 459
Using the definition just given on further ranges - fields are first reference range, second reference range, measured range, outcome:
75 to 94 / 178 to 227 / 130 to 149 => 1.83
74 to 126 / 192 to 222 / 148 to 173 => 5.01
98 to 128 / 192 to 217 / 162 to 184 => 1.24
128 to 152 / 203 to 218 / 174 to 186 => -0.97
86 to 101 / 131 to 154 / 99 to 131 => -1.90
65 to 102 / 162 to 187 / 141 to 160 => 3.78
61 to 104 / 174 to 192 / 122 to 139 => 0.70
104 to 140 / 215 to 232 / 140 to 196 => 4.25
